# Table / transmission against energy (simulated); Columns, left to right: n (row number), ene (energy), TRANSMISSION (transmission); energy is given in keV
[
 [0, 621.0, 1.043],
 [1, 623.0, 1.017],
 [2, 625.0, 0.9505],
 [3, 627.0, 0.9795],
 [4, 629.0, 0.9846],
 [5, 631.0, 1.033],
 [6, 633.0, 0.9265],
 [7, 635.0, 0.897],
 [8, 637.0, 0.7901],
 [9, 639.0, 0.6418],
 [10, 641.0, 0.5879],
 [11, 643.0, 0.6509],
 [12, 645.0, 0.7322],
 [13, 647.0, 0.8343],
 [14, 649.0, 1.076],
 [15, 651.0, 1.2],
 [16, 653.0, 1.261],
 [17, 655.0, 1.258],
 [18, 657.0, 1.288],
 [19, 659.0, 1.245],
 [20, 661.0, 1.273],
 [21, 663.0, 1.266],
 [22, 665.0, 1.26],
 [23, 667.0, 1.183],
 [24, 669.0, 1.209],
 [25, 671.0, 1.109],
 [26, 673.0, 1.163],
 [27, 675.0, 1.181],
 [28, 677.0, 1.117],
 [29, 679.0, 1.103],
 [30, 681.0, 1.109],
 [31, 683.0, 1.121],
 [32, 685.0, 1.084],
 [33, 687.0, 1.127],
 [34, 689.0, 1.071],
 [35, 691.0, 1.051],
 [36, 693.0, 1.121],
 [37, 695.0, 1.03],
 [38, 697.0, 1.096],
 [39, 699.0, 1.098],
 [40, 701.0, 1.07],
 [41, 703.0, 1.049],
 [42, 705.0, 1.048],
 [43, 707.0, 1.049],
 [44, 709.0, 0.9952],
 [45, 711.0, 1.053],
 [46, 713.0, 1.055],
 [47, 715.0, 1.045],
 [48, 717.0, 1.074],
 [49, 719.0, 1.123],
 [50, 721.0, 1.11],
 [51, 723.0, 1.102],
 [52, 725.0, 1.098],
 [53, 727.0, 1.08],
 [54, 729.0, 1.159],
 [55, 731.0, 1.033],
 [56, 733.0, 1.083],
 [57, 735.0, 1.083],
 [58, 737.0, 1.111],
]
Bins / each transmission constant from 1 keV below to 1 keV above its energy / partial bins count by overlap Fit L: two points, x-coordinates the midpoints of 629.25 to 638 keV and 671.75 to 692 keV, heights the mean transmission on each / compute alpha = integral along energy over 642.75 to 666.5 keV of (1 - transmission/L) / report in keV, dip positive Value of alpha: -2.88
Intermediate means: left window 0.918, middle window 1.13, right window 1.11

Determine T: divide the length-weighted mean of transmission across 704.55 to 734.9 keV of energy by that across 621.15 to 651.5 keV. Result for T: 1.2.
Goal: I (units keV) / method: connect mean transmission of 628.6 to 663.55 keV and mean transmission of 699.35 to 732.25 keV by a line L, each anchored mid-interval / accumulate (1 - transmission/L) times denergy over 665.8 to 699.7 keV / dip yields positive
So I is -2.7 keV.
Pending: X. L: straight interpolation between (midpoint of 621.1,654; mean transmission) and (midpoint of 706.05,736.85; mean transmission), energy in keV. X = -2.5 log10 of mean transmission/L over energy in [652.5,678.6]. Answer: -0.245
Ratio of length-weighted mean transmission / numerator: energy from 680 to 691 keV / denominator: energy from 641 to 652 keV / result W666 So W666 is 1.26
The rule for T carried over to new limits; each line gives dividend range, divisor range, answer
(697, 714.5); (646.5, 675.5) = 0.88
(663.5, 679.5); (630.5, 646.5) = 1.51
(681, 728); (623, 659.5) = 1.12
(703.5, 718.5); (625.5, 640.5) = 1.18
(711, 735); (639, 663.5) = 1.05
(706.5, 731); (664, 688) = 0.94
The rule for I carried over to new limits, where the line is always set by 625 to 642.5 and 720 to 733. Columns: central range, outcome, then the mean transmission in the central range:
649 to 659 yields -3.6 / 1.23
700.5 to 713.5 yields 0.0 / 1.04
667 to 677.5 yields -2.3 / 1.16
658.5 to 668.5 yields -3.3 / 1.24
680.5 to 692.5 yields -1.2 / 1.09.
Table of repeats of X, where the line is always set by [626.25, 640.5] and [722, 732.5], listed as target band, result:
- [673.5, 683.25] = -0.15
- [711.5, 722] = -0.01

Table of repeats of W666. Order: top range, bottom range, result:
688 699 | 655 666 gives 0.85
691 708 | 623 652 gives 1.21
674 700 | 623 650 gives 1.28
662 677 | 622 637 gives 1.24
